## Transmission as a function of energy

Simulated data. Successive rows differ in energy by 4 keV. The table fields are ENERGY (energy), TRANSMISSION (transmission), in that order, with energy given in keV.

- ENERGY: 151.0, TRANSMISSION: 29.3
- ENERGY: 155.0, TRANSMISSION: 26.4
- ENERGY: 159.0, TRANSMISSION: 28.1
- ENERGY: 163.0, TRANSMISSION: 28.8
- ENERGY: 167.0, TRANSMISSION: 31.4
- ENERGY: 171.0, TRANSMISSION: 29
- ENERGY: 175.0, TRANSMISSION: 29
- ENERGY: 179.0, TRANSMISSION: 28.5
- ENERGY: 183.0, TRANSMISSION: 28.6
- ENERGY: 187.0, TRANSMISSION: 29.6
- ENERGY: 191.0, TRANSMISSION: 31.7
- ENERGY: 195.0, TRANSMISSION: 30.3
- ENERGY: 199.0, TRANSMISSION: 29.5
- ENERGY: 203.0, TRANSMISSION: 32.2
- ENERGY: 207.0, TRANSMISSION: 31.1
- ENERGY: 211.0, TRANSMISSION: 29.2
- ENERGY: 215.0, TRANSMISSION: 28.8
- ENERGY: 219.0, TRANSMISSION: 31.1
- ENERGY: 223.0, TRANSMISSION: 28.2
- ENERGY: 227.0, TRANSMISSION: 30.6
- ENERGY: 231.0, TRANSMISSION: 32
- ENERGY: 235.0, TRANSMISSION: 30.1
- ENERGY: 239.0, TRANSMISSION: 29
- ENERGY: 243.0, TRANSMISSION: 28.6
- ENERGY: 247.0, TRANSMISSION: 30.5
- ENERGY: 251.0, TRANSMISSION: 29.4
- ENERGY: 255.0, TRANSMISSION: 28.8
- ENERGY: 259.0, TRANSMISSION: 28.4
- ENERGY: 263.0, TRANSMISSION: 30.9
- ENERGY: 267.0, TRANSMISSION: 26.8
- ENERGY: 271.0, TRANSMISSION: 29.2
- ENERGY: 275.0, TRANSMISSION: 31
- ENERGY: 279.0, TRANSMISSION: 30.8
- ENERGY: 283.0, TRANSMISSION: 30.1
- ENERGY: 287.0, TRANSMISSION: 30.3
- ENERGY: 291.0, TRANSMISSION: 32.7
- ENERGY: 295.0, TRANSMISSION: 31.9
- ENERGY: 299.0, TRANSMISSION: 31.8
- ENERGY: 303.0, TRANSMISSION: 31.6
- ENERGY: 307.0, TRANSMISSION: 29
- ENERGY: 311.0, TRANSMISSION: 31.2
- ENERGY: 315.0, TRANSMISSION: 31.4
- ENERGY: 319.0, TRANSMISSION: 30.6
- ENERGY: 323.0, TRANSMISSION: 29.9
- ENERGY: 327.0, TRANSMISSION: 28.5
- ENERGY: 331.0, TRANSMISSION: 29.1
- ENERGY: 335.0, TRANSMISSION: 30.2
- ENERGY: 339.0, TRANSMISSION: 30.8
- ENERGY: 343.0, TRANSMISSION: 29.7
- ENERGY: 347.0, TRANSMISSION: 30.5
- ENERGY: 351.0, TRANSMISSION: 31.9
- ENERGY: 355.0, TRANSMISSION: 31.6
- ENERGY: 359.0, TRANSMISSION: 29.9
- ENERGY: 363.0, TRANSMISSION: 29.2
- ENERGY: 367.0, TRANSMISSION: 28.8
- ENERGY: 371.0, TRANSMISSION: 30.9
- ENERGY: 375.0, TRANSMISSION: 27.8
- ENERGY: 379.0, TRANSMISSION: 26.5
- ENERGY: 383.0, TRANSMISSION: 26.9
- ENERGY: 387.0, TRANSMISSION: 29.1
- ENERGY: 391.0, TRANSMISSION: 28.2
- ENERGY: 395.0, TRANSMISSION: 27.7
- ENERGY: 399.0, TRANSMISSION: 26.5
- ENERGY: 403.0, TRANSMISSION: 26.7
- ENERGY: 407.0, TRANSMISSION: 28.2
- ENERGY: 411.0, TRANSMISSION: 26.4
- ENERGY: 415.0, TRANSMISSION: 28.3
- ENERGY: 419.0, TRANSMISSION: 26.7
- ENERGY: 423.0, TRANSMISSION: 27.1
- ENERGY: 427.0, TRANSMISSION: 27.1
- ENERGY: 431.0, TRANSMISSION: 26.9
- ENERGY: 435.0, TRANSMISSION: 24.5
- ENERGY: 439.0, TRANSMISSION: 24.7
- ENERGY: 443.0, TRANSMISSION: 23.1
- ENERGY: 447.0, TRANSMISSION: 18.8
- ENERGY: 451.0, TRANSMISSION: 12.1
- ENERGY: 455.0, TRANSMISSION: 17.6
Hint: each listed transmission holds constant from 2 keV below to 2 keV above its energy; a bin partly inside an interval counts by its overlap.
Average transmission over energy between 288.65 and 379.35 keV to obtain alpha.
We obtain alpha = 30.3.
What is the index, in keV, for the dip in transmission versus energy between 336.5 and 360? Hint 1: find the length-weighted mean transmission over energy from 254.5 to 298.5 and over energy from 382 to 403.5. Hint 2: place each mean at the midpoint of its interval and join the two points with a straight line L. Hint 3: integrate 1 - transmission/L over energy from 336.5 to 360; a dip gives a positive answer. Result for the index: -1.8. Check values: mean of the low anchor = 30.2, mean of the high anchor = 27.6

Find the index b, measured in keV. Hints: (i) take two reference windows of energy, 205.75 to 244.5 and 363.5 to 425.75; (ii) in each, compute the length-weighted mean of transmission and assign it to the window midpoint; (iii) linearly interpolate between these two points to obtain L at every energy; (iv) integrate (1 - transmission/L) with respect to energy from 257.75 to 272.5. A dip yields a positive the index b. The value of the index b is 0.3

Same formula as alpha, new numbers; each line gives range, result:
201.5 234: 30.4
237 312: 30.1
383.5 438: 27.1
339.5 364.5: 30.5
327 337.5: 29.5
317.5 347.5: 29.9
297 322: 30.9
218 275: 29.6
